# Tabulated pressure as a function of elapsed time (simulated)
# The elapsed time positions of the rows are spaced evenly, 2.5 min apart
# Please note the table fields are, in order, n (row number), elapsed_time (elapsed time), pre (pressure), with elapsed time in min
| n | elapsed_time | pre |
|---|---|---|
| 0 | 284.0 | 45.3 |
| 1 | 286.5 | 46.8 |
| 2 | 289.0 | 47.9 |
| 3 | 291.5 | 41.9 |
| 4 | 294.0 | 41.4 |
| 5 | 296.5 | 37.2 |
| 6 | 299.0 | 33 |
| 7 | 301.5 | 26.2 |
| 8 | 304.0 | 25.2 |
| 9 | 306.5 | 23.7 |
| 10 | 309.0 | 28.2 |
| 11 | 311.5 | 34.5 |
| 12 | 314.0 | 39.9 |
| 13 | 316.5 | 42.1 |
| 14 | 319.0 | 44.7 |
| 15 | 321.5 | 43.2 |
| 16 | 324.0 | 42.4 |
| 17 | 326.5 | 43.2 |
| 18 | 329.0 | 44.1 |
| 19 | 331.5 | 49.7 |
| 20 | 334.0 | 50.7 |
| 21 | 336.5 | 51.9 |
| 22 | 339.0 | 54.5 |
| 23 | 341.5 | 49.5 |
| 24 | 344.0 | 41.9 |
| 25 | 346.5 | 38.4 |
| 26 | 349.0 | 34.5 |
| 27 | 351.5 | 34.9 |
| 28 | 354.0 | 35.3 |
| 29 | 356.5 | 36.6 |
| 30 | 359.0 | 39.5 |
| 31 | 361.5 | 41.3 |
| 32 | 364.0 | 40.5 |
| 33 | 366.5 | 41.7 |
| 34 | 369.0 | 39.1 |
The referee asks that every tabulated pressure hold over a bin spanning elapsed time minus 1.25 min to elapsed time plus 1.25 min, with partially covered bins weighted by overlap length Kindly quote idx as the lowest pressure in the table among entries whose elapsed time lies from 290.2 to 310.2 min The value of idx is 23.7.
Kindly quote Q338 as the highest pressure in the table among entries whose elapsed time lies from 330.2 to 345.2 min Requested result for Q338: 54.5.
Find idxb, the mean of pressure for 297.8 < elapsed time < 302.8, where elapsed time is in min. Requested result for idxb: 29.5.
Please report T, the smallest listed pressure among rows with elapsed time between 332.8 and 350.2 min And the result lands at 34.5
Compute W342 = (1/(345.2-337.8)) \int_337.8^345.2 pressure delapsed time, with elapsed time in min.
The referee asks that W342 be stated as 48.6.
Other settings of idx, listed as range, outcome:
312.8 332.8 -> 39.9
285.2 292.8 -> 41.9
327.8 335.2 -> 44.1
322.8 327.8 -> 42.4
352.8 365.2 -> 35.3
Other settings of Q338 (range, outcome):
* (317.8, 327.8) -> 44.7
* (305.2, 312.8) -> 34.5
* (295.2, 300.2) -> 37.2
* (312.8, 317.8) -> 42.1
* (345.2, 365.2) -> 41.3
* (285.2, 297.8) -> 47.9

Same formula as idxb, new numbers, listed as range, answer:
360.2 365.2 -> 40.9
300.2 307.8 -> 25.1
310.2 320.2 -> 40.2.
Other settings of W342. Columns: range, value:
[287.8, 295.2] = 43.7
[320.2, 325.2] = 42.8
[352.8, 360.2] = 37.1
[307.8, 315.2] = 34.2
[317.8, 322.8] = 43.9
